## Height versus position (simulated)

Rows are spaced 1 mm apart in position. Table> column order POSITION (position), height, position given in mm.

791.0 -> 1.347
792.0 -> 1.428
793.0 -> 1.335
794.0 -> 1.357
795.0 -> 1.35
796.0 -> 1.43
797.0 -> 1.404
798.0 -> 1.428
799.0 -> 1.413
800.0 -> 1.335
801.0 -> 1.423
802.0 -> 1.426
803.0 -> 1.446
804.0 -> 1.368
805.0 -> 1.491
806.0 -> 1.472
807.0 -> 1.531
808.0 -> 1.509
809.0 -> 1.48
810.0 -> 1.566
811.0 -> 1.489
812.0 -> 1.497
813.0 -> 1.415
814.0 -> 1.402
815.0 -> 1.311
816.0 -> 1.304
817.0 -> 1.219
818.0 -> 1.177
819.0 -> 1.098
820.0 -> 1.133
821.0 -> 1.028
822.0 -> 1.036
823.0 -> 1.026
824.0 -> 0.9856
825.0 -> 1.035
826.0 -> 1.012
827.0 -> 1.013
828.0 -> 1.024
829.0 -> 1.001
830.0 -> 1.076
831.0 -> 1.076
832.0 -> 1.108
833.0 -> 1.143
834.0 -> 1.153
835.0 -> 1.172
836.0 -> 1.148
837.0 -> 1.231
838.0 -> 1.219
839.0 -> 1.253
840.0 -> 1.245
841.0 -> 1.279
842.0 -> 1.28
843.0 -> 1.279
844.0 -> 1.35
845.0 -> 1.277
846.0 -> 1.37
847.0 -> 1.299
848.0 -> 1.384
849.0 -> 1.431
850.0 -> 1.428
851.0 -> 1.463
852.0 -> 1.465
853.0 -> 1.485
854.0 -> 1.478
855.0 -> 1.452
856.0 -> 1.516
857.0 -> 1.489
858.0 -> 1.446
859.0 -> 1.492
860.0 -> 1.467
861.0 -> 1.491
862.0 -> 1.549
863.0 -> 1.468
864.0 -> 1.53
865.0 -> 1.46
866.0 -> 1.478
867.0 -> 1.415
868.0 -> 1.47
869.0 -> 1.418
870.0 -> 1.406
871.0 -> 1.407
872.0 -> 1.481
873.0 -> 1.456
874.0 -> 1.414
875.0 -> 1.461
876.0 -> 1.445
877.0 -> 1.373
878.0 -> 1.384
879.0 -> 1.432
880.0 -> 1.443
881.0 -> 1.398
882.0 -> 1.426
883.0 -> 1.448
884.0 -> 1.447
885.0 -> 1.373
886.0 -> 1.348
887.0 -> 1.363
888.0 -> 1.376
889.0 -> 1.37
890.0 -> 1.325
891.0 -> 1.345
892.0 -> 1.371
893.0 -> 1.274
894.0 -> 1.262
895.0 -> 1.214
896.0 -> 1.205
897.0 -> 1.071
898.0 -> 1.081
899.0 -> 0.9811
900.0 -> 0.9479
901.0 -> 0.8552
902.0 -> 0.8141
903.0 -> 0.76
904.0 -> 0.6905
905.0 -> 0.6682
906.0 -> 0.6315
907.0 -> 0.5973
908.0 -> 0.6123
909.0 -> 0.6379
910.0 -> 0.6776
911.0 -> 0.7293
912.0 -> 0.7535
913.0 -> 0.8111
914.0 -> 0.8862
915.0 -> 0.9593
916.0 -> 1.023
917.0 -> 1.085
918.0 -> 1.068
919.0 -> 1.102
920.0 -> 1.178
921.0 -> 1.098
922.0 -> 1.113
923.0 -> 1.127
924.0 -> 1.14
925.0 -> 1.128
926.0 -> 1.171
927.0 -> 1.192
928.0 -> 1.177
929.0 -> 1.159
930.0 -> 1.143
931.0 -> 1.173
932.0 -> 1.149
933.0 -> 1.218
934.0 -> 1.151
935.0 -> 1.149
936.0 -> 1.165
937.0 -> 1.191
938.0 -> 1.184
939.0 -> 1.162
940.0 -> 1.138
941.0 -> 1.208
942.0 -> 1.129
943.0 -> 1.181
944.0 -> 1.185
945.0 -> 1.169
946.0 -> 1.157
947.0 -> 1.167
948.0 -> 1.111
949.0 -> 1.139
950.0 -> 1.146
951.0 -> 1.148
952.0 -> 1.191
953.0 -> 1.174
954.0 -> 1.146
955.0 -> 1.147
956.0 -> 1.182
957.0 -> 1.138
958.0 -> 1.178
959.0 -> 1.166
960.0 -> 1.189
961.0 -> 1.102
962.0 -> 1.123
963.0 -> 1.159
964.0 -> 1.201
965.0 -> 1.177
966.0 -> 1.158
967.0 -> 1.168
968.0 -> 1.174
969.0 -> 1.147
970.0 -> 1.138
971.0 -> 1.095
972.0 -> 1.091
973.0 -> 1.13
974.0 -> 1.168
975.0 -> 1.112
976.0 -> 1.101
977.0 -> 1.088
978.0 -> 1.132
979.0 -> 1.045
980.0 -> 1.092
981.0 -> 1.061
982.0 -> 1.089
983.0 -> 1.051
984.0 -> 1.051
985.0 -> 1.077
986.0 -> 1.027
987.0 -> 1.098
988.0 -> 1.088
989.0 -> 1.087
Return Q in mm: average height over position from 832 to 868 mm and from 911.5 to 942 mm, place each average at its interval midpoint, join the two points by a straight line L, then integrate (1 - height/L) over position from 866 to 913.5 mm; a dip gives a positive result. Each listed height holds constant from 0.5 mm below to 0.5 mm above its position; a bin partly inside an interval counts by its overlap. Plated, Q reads 2.8 mm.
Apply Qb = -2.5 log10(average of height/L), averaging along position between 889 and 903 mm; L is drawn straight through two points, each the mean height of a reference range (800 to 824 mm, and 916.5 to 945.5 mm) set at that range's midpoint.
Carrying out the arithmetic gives 0.072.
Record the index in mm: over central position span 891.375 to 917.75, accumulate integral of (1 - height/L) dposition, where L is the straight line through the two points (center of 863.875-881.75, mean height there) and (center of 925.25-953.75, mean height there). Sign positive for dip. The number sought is 8.0 mm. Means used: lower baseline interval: 1.44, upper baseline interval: 1.16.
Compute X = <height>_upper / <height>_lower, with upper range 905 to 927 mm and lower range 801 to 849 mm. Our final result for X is 0.74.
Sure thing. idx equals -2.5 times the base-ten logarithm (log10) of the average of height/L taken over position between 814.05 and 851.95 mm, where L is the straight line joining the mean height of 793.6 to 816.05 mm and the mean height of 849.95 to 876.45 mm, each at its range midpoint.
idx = 0.21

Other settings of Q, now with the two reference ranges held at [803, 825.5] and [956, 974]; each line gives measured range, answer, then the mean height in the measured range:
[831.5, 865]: -2.5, 1.36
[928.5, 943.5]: 0.2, 1.17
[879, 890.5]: -1.5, 1.39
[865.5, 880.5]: -2.3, 1.43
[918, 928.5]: 0.5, 1.14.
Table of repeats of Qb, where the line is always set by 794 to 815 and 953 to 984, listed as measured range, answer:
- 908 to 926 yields 0.26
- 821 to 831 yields 0.34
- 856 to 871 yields -0.11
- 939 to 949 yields 0.02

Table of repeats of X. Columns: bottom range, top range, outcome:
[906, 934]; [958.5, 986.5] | 1.12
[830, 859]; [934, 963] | 0.88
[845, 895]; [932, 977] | 0.81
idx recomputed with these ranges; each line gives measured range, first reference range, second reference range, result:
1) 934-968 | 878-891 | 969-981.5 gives 0.02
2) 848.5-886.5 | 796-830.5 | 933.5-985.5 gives -0.18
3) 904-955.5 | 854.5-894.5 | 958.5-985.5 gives 0.18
